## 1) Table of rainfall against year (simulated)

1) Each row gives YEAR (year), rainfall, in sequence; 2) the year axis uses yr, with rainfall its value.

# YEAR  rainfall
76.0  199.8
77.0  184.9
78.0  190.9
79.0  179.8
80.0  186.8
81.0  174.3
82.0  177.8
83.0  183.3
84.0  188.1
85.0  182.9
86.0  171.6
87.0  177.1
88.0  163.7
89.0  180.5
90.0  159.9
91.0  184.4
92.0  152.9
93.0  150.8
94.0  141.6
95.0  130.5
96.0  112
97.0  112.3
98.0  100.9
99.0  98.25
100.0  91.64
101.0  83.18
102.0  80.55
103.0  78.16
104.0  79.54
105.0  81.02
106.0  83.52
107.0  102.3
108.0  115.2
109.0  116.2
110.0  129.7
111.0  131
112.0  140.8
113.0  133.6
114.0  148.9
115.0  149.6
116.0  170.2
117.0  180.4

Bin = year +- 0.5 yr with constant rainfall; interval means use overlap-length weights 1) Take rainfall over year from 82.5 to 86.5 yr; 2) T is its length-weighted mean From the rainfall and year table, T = 181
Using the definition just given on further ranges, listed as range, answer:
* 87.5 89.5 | 172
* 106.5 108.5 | 109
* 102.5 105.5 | 79.6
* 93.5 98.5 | 119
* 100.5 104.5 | 80.4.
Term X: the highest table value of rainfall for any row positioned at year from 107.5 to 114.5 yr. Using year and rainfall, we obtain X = 148.9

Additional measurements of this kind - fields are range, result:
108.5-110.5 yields 129.7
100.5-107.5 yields 102.3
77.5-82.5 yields 190.9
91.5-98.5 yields 152.9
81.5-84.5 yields 188.1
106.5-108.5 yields 115.2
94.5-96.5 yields 130.5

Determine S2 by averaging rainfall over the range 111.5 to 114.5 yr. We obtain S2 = 141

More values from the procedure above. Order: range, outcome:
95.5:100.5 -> 103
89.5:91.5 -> 172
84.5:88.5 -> 174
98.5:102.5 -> 88.4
